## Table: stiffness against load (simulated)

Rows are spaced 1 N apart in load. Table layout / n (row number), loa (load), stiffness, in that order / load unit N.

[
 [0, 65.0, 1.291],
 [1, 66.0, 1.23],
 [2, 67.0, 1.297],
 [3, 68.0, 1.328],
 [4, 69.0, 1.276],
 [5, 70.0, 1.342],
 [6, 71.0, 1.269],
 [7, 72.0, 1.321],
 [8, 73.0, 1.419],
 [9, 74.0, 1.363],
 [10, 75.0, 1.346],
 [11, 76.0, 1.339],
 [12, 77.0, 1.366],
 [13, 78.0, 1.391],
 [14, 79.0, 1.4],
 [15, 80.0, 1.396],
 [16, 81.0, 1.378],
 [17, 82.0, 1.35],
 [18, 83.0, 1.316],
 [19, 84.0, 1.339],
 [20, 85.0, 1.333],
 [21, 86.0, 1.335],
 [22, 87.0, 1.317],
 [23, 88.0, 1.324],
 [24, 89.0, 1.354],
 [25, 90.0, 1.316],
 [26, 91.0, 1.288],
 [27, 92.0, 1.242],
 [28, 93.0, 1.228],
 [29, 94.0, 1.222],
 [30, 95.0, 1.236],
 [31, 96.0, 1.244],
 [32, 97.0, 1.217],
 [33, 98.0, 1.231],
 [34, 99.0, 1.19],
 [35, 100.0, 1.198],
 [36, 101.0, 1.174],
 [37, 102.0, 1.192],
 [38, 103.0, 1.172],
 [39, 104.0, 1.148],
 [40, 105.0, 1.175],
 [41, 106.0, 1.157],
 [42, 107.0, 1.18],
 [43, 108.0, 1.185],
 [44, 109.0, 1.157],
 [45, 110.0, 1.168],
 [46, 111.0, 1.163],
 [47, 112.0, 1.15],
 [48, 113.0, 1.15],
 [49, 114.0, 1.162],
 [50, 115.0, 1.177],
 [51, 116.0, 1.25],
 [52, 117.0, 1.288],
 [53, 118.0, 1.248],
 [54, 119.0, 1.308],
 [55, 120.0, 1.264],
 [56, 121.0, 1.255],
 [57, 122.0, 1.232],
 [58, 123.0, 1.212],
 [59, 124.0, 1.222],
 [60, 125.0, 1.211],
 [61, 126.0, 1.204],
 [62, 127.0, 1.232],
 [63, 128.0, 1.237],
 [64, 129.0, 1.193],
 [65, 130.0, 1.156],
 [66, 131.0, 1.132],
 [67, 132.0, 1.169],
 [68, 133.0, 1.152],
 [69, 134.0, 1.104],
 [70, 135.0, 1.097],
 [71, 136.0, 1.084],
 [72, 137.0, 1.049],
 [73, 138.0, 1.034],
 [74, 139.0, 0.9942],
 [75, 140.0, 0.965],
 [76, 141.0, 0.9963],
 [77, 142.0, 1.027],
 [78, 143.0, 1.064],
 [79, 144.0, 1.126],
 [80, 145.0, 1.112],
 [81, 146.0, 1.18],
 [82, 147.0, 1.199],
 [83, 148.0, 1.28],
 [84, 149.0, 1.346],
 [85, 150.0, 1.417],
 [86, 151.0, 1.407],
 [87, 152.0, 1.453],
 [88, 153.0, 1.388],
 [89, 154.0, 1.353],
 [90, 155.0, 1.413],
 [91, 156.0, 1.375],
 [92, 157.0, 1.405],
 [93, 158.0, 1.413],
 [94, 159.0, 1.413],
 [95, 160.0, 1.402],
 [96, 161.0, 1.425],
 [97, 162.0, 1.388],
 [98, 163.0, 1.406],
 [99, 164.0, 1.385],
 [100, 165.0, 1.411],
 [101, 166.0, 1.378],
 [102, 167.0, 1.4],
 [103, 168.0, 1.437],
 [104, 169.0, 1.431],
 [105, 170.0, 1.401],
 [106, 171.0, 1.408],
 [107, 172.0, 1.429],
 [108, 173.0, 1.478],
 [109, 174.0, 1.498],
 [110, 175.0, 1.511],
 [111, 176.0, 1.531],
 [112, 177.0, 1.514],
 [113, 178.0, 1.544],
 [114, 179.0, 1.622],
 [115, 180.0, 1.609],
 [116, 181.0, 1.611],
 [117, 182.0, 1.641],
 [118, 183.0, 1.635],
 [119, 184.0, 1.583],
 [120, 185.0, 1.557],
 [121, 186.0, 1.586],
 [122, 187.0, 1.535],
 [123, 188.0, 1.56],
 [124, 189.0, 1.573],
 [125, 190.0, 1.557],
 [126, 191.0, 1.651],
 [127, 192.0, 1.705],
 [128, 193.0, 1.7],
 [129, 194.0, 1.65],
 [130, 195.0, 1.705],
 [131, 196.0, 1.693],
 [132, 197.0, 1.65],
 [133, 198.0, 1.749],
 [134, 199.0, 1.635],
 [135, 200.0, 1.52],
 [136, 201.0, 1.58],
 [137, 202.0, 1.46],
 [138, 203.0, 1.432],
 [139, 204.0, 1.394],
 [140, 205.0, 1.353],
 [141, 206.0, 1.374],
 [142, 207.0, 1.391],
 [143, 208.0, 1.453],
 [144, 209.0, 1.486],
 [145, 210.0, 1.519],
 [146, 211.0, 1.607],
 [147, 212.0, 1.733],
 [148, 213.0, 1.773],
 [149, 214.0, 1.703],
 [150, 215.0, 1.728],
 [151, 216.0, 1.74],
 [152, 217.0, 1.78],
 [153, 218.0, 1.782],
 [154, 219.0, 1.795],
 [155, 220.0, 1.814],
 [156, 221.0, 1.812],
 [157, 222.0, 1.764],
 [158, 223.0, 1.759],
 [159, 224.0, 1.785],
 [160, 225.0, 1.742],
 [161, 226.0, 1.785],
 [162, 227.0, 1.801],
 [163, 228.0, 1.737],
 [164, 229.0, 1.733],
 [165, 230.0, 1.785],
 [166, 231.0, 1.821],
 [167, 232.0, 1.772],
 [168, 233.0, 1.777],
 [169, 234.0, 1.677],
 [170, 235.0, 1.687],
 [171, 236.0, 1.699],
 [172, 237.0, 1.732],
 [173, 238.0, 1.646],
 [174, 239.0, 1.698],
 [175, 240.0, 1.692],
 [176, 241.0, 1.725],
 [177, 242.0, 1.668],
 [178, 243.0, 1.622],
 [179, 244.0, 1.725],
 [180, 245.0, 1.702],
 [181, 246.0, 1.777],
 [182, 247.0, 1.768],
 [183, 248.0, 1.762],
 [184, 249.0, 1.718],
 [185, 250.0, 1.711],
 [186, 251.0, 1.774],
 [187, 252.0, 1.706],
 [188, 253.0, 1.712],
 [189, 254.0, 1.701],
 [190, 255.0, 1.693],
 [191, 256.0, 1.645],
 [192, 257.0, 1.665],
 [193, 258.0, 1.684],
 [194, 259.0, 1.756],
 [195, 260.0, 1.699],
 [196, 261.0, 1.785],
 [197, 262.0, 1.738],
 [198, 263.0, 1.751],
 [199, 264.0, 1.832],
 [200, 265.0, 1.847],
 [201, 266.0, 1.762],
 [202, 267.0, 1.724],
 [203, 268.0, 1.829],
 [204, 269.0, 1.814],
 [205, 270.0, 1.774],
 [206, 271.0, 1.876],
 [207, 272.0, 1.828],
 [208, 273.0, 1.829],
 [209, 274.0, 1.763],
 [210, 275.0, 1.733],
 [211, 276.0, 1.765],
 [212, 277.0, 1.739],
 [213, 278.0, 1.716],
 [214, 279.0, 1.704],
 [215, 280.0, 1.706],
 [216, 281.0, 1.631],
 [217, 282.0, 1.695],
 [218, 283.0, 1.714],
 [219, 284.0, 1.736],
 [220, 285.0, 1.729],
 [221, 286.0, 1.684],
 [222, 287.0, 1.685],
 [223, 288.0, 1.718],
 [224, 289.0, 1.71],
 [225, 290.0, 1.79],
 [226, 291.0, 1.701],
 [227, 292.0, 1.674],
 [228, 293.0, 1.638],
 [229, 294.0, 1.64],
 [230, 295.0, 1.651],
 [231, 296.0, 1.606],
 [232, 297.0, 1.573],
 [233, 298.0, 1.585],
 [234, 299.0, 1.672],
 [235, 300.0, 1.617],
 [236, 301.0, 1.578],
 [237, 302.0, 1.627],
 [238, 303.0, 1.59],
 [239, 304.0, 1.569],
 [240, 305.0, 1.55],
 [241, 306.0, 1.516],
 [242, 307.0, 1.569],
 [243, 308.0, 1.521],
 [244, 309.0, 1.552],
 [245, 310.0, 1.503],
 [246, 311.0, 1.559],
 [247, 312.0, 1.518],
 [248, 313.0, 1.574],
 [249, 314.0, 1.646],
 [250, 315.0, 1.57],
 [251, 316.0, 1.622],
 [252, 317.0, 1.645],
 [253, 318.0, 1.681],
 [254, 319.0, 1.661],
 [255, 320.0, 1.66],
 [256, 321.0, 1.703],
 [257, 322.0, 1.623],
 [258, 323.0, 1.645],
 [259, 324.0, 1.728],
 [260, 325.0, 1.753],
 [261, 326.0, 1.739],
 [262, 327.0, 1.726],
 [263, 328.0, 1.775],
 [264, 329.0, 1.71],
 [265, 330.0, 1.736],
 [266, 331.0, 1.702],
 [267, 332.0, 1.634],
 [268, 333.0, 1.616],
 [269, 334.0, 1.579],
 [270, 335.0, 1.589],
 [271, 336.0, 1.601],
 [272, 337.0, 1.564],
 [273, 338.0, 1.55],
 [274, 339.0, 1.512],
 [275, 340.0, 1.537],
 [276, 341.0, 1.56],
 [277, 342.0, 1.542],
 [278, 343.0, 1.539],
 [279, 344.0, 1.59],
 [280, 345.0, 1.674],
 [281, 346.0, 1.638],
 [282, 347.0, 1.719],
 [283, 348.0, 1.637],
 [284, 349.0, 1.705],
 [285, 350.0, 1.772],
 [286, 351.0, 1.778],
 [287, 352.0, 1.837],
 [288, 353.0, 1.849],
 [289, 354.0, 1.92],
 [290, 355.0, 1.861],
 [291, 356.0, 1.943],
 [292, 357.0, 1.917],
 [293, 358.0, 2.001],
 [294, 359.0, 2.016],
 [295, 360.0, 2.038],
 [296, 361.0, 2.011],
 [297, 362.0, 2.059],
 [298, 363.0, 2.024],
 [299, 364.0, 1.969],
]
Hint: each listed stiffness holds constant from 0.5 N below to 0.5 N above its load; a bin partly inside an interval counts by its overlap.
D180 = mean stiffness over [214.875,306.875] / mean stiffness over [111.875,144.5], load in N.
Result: 1.49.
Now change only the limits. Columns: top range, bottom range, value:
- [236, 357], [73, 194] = 1.28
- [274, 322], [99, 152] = 1.39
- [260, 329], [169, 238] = 1.03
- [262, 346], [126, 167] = 1.34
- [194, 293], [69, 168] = 1.36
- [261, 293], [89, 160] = 1.44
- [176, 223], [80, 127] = 1.30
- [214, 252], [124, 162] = 1.42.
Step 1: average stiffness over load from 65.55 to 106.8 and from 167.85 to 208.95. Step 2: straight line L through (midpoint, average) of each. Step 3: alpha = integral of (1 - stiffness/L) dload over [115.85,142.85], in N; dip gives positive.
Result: 4.6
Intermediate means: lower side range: 1.29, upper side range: 1.55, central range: 1.16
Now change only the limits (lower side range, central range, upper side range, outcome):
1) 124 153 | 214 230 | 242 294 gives -2.5 N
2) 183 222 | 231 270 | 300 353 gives -2.6 N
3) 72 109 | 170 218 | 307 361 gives -4.2 N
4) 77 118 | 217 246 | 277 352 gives -4.9 N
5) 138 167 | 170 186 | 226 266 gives -1.5 N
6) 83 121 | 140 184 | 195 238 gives 2.2 N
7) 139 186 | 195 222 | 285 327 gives -2.8 N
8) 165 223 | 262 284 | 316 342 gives -1.9 N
